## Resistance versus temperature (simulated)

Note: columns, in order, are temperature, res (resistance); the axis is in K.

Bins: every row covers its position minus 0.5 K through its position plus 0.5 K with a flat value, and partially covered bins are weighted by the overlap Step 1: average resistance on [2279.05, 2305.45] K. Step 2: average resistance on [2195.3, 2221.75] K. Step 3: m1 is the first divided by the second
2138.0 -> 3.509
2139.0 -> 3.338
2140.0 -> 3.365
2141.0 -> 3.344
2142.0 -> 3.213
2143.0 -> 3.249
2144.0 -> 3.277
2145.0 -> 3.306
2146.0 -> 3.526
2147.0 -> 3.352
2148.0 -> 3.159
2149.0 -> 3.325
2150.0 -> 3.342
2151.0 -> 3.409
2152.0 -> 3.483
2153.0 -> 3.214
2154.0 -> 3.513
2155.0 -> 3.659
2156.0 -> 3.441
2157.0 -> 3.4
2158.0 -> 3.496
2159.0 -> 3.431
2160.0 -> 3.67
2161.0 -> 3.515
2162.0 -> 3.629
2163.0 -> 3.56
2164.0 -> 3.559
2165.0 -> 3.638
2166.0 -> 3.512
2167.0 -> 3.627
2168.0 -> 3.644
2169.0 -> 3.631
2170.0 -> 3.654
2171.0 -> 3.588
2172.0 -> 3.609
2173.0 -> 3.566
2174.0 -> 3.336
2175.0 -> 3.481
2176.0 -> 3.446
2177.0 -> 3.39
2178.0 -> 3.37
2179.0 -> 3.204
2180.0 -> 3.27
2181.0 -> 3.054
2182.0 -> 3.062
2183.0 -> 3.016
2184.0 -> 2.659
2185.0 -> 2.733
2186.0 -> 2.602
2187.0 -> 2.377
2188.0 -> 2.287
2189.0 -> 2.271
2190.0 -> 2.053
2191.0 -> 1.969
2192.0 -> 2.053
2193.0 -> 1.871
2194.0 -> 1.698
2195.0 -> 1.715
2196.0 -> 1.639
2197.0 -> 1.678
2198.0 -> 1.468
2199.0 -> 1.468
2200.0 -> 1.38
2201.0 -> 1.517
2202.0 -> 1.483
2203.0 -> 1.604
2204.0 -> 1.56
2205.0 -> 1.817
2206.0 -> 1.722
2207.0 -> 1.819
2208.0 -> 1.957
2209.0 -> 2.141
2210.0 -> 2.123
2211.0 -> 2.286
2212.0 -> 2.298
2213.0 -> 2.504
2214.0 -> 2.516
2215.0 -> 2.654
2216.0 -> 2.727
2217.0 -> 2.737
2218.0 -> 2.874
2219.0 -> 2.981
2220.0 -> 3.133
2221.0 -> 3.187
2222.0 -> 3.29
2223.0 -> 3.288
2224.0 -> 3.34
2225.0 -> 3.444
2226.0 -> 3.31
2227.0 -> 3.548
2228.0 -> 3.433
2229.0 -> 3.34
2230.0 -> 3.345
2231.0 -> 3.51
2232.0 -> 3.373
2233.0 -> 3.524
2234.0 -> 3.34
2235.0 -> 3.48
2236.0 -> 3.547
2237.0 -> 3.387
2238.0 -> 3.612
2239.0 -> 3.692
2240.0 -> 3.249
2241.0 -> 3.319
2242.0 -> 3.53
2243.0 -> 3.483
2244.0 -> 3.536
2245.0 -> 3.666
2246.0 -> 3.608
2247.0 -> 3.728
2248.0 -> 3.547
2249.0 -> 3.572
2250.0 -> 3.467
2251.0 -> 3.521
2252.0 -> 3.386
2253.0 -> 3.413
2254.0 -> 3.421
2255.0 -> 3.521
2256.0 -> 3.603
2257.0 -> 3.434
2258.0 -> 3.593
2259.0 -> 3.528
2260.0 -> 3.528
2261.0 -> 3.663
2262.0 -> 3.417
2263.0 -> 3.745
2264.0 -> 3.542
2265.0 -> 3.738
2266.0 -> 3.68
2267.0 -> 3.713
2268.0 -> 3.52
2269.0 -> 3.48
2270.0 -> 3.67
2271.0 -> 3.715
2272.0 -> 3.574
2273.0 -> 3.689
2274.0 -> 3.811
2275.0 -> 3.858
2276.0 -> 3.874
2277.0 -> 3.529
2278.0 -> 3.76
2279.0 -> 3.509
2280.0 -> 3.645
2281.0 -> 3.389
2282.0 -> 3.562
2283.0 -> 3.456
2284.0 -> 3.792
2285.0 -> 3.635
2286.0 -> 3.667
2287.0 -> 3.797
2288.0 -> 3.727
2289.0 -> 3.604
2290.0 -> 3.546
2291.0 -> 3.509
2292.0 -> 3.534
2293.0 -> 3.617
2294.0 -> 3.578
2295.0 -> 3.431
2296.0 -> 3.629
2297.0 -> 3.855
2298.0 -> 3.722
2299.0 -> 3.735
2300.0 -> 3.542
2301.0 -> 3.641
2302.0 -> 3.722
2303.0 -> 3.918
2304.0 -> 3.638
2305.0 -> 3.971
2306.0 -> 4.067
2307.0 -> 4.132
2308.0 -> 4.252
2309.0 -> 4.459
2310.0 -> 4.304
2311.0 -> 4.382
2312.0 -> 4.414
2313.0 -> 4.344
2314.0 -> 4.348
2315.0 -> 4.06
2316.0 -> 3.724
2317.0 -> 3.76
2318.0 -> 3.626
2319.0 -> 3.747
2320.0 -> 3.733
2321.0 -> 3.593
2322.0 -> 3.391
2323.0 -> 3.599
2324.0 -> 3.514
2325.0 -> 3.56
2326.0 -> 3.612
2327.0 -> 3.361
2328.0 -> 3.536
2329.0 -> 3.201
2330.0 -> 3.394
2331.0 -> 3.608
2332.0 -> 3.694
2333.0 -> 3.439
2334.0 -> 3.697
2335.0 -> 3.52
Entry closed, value 1.71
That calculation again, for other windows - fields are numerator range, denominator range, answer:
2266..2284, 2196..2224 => 1.62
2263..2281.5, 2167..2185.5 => 1.10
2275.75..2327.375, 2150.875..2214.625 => 1.37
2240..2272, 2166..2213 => 1.42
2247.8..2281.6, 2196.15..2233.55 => 1.41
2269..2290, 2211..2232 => 1.19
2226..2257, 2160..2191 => 1.09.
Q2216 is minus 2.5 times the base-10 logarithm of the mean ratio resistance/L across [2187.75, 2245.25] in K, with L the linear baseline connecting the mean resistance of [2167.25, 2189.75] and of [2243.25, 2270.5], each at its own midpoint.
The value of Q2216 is 0.26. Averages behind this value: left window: 3.14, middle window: 2.65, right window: 3.56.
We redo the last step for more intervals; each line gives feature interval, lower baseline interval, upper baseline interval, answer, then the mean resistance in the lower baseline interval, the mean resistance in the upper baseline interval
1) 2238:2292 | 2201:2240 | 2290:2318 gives -0.063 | 2.83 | 3.89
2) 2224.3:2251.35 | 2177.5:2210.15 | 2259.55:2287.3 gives -0.175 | 2.14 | 3.64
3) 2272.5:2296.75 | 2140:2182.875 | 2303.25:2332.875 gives 0.031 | 3.43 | 3.82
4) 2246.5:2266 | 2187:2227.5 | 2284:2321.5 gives -0.154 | 2.29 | 3.84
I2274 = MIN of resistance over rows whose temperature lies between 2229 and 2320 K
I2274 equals 3.249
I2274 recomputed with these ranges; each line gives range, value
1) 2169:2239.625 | 1.38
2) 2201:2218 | 1.483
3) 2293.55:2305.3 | 3.431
